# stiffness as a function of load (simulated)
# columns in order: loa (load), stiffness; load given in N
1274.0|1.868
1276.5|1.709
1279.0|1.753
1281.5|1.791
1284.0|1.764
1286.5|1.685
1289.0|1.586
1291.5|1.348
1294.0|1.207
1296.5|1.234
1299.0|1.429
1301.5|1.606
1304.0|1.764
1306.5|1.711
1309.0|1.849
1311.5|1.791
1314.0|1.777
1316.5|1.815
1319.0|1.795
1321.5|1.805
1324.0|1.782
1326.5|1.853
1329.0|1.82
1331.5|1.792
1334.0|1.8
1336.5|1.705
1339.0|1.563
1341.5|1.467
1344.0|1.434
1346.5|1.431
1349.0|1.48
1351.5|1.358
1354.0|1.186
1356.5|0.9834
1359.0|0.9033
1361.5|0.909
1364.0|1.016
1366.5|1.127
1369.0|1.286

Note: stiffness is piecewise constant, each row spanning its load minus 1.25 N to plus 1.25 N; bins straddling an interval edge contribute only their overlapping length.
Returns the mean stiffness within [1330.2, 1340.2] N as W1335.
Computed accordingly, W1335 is 1.72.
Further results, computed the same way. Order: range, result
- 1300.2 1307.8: 1.69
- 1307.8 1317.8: 1.81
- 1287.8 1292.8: 1.46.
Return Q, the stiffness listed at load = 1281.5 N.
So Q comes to 1.791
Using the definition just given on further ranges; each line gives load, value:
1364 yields 1.016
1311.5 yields 1.791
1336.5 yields 1.705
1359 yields 0.9033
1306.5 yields 1.711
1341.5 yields 1.467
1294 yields 1.207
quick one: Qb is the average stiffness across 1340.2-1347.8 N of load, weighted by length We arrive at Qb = 1.45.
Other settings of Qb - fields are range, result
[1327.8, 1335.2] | 1.8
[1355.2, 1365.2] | 0.954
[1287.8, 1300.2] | 1.36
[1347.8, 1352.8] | 1.42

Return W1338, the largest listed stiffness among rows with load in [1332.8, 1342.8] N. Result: 1.8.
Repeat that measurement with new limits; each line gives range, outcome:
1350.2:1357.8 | 1.358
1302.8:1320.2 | 1.849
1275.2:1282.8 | 1.791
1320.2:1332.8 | 1.853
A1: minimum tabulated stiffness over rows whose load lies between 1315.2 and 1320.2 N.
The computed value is 1.795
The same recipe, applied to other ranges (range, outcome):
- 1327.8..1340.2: 1.563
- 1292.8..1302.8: 1.207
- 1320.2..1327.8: 1.782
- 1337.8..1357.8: 0.9834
